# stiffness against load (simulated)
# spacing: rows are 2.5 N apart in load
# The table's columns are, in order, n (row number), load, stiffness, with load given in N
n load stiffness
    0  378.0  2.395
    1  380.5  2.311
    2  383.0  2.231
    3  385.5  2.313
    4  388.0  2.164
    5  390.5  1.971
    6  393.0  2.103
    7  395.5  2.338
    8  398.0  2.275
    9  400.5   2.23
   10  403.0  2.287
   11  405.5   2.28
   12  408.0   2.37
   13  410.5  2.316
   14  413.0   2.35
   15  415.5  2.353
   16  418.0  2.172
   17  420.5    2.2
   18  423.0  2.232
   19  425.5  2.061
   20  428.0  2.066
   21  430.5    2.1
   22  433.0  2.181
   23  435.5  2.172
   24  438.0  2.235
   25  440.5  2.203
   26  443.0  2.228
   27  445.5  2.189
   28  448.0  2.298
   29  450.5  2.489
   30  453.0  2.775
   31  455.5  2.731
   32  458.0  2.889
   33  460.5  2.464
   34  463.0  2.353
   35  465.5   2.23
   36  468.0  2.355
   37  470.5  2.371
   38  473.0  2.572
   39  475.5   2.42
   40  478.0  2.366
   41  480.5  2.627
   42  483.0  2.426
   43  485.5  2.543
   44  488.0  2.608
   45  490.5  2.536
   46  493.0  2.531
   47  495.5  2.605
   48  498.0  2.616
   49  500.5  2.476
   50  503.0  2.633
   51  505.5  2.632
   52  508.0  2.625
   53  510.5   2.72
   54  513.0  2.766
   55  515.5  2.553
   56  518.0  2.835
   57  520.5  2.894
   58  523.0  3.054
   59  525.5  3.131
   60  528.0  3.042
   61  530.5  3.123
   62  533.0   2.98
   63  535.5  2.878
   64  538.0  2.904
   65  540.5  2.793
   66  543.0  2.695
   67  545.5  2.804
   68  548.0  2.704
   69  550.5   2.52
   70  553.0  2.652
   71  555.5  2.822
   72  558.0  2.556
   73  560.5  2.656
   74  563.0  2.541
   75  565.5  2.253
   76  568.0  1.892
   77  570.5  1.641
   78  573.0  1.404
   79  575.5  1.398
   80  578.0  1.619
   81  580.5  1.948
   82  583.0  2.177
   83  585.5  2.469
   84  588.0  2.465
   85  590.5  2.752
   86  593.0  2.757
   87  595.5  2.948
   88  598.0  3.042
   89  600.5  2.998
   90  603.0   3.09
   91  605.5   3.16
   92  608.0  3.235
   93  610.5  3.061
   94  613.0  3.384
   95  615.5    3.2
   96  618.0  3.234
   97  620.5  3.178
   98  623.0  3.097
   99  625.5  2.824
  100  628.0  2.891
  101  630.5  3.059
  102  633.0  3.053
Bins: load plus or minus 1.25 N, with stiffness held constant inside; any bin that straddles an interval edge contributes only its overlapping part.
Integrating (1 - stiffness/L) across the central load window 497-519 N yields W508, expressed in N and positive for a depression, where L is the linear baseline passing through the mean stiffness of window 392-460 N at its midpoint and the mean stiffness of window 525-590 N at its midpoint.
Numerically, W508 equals -2.3 N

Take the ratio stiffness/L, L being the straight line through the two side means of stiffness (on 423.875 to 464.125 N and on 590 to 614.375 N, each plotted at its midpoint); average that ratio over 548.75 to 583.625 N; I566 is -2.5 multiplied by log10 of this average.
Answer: 0.31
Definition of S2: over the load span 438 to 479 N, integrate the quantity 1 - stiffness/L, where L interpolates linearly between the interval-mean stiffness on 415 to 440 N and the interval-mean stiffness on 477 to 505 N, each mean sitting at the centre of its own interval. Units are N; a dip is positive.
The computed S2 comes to -1.3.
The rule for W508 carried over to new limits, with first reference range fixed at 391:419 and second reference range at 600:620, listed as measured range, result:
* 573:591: 6.0 N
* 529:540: -0.5 N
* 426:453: 2.1 N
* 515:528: -0.7 N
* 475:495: 0.8 N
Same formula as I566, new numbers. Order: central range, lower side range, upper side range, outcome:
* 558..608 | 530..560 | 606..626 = 0.24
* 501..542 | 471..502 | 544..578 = -0.18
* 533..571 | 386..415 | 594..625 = 0.12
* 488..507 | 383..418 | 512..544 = 0.07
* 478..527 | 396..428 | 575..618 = -0.08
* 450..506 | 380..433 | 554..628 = -0.07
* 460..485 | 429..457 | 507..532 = 0.05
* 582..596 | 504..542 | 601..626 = 0.19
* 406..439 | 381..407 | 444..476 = 0.05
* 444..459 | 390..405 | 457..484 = -0.07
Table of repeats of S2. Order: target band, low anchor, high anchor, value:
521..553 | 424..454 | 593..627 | -1.7 N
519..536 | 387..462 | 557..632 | -3.5 N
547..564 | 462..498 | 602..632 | 1.2 N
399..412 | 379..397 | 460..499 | -0.2 N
